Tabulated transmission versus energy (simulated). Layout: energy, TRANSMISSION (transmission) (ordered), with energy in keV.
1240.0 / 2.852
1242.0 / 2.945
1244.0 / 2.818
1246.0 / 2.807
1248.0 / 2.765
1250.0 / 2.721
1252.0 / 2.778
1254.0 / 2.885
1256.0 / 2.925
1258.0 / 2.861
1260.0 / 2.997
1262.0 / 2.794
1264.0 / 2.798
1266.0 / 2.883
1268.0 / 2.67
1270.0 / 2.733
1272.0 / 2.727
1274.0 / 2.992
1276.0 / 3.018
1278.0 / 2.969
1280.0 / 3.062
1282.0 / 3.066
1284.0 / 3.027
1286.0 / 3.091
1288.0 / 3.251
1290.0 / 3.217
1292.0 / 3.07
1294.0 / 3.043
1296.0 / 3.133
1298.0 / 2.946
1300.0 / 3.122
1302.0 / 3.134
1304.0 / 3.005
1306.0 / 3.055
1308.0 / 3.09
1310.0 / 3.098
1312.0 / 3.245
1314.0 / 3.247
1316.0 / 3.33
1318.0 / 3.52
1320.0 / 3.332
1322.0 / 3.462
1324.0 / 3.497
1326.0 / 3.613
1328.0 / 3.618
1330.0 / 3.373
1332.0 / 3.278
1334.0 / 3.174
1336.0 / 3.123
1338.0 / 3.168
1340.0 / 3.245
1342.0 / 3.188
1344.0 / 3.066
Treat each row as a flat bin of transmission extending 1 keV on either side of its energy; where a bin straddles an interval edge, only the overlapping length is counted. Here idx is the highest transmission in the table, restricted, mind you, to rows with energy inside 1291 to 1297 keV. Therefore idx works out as 3.133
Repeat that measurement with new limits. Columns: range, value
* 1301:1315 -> 3.247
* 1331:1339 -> 3.278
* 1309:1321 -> 3.52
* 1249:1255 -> 2.885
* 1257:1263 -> 2.997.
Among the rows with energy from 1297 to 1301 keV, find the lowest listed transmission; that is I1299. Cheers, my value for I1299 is 2.946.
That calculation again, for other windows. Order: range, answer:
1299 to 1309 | 3.005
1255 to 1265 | 2.794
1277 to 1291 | 2.969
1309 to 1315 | 3.098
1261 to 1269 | 2.67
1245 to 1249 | 2.765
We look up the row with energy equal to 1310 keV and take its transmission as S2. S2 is 3.098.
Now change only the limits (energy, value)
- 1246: 2.807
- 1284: 3.027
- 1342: 3.188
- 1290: 3.217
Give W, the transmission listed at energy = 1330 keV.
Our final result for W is 3.373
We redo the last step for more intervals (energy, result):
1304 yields 3.005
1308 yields 3.09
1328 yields 3.618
